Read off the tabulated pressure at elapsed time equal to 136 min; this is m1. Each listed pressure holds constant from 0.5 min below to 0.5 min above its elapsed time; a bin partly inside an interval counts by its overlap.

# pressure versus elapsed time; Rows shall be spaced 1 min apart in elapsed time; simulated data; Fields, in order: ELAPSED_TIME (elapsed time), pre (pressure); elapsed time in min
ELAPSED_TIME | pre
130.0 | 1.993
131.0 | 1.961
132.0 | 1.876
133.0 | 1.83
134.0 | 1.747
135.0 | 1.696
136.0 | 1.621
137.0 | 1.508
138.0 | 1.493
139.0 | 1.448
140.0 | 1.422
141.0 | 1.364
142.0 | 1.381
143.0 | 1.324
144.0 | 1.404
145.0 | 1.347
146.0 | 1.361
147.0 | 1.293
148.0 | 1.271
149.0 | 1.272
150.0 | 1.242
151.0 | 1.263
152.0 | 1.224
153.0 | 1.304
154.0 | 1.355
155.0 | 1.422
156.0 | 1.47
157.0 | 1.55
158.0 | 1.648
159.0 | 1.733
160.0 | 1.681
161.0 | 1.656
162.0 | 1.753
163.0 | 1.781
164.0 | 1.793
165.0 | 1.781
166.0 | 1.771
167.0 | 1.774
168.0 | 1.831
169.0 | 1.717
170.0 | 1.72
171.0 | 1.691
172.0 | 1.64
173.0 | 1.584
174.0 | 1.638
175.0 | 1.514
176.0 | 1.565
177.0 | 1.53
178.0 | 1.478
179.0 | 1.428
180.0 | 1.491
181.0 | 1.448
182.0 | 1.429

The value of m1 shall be 1.621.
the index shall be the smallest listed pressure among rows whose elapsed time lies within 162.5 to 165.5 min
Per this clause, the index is 1.781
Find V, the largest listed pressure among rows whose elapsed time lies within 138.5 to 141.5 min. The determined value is 1.448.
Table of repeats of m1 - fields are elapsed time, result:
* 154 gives 1.355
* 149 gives 1.272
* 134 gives 1.747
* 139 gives 1.448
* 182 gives 1.429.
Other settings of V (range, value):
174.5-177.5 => 1.565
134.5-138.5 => 1.696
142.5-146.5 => 1.404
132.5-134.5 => 1.83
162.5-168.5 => 1.831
